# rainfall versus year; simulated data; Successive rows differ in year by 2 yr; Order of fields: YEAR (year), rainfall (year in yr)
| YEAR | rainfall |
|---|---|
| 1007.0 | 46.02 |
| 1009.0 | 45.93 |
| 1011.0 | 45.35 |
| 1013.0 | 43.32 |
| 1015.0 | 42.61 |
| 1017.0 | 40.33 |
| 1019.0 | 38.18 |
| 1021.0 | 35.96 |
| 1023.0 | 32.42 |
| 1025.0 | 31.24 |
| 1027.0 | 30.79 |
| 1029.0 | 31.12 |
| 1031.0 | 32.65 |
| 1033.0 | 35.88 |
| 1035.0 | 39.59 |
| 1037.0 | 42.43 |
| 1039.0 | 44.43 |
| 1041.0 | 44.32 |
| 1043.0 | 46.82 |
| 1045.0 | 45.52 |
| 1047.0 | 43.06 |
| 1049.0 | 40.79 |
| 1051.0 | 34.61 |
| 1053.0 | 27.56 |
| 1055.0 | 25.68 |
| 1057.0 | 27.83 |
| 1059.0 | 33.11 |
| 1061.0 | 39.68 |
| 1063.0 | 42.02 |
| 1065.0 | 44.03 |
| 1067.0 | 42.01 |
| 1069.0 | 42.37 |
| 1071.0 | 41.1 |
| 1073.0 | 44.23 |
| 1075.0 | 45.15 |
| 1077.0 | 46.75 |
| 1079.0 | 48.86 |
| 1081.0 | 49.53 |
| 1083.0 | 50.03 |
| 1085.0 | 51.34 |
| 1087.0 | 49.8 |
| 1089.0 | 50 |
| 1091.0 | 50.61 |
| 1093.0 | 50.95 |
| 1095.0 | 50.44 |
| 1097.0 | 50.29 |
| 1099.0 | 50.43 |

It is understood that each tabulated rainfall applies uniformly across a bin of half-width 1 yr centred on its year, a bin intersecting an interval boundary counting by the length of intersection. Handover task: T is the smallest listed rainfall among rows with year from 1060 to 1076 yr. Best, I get 39.68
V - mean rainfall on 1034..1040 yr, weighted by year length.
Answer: 42.2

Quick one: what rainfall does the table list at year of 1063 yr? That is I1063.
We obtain 42.02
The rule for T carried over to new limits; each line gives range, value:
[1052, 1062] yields 25.68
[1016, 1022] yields 35.96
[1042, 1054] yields 27.56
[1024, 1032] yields 30.79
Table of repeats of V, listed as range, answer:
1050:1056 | 29.3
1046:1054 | 36.5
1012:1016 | 43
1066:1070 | 42.2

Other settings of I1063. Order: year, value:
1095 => 50.44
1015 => 42.61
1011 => 45.35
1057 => 27.83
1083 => 50.03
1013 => 43.32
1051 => 34.61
